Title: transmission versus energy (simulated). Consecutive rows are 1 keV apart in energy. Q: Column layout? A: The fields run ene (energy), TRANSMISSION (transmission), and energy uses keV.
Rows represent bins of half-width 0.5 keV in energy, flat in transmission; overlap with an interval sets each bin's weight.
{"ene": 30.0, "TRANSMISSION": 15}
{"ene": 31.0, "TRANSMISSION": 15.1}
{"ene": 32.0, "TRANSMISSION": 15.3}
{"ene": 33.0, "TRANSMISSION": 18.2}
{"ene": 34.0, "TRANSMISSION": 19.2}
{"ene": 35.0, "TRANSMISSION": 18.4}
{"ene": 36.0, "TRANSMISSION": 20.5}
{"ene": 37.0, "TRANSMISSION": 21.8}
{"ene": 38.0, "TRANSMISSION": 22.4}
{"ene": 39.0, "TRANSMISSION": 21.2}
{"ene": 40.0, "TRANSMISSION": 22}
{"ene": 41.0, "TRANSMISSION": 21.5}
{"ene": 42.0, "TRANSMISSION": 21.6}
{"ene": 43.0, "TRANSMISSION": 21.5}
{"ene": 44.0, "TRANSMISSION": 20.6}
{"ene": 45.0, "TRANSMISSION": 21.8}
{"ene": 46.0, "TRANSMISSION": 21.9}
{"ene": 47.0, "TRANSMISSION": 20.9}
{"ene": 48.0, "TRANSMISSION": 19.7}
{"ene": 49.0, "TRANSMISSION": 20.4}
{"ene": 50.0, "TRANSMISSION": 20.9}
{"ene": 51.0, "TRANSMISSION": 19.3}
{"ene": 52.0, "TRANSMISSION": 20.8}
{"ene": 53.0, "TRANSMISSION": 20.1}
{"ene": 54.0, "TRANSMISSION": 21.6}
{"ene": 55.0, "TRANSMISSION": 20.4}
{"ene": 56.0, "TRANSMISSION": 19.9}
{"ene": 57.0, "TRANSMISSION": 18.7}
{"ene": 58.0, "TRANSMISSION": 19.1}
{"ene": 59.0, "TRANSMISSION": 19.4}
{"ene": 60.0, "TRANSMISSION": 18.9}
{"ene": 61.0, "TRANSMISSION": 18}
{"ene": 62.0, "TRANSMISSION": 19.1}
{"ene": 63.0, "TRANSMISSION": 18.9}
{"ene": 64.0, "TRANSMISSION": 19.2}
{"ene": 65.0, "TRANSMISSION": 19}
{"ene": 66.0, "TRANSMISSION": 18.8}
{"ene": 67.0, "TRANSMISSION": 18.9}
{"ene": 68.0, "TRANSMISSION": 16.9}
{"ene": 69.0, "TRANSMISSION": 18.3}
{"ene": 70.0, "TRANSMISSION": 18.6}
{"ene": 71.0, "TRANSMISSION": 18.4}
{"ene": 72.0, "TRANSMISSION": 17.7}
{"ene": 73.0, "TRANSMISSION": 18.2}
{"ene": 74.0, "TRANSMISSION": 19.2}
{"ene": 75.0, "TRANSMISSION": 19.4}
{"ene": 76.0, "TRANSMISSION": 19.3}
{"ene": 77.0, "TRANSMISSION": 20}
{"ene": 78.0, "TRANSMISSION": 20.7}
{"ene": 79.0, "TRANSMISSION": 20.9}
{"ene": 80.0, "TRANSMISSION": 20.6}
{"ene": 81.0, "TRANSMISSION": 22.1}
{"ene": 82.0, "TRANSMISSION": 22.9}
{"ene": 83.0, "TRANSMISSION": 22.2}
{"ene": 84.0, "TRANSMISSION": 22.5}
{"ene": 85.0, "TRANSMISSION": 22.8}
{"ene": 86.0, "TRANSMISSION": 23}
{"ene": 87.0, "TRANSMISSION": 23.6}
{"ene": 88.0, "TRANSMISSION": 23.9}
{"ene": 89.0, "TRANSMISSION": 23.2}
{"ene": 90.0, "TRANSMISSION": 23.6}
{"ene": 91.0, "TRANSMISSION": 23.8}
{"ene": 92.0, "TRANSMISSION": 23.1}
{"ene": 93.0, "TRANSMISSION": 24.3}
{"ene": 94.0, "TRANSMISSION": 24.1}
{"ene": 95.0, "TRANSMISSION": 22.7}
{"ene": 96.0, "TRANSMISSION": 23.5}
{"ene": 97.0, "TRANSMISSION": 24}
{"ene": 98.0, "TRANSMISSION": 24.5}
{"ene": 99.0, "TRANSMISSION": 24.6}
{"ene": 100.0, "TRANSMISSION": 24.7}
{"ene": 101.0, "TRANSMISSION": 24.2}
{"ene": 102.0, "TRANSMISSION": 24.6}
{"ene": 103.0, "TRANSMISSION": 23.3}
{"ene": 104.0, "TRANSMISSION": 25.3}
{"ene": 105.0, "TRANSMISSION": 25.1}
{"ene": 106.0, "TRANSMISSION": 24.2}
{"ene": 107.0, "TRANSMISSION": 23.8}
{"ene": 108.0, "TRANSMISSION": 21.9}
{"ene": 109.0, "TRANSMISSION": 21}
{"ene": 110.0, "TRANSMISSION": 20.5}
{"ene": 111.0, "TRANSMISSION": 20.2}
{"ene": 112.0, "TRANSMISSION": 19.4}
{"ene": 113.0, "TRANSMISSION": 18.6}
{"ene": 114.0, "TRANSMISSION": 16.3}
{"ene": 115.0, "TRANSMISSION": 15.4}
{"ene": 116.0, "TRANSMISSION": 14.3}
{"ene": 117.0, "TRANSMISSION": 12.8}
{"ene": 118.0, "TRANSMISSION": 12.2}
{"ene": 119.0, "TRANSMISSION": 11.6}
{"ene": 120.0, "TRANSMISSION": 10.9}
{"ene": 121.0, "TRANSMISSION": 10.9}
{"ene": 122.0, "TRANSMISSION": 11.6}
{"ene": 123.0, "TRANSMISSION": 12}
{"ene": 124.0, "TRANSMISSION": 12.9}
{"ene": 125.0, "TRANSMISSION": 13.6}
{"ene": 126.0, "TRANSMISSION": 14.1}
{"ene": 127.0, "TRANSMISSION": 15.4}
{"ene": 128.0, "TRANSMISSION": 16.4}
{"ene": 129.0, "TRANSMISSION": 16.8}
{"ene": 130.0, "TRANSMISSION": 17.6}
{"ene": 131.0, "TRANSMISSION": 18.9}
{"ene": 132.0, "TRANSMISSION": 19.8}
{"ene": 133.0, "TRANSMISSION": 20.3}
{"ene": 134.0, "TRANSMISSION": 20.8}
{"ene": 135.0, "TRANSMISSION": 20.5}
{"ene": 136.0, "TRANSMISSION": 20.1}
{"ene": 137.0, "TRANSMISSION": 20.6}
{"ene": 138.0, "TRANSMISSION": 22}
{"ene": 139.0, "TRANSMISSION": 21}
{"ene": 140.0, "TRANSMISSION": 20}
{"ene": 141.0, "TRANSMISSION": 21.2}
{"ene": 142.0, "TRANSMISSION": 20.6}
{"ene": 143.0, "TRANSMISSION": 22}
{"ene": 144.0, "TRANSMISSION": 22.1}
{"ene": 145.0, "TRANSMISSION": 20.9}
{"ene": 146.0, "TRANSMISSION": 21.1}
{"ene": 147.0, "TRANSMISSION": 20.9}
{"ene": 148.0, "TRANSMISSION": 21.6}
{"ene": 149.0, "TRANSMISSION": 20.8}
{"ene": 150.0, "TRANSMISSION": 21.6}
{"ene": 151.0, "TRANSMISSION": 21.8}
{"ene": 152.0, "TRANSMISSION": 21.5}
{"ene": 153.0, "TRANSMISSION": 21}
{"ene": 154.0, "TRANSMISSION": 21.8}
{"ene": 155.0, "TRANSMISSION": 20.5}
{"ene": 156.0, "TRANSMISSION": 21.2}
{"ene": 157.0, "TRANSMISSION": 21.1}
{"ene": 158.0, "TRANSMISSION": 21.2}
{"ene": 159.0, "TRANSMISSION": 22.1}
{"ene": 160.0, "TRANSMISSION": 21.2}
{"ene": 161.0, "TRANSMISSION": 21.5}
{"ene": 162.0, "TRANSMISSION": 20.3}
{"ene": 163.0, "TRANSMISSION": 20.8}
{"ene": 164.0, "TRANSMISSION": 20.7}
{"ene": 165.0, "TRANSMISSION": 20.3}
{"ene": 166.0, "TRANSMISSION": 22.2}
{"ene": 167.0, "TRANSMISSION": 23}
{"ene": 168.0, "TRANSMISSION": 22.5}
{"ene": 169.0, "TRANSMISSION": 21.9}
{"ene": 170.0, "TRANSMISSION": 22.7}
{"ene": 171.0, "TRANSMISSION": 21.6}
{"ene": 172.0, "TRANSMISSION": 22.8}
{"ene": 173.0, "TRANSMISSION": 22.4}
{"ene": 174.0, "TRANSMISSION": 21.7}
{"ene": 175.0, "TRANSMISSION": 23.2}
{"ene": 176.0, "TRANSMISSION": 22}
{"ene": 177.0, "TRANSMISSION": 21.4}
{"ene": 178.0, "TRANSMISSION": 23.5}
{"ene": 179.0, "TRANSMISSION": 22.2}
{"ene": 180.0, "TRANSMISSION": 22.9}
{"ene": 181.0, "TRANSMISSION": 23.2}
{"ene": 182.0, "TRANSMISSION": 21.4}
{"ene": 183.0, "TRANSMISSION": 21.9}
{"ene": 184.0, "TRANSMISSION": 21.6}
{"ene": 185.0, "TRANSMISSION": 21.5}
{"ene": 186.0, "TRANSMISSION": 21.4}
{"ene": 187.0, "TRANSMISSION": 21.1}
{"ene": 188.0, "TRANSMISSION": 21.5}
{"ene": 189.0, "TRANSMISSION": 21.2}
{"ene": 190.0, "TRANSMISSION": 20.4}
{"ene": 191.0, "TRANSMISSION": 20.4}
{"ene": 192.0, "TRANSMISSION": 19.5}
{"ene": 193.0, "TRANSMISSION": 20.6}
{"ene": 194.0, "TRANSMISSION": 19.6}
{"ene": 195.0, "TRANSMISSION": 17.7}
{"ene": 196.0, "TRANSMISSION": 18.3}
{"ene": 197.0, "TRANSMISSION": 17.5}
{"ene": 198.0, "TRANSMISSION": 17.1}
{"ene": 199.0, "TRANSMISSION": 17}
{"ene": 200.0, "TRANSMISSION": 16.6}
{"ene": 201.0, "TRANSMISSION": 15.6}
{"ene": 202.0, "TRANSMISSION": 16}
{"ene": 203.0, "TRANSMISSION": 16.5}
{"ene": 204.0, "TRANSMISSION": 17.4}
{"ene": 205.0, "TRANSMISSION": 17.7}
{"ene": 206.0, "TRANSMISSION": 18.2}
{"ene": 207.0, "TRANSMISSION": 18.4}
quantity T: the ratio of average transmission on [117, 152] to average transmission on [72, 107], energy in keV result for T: 0.8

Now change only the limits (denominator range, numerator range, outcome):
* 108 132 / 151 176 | 1.39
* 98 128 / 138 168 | 1.17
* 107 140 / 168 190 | 1.29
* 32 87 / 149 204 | 1.03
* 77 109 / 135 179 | 0.92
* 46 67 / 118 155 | 0.94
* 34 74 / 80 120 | 1.08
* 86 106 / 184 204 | 0.79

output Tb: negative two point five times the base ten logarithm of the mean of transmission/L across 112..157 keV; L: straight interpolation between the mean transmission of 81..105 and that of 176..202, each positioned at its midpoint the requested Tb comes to 0.210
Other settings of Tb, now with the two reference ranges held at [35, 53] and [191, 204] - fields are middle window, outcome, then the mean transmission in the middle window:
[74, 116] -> -0.115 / 22.2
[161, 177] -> -0.189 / 21.8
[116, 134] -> 0.291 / 14.7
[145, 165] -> -0.137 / 21.2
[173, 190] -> -0.209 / 21.9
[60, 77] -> 0.101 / 18.7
